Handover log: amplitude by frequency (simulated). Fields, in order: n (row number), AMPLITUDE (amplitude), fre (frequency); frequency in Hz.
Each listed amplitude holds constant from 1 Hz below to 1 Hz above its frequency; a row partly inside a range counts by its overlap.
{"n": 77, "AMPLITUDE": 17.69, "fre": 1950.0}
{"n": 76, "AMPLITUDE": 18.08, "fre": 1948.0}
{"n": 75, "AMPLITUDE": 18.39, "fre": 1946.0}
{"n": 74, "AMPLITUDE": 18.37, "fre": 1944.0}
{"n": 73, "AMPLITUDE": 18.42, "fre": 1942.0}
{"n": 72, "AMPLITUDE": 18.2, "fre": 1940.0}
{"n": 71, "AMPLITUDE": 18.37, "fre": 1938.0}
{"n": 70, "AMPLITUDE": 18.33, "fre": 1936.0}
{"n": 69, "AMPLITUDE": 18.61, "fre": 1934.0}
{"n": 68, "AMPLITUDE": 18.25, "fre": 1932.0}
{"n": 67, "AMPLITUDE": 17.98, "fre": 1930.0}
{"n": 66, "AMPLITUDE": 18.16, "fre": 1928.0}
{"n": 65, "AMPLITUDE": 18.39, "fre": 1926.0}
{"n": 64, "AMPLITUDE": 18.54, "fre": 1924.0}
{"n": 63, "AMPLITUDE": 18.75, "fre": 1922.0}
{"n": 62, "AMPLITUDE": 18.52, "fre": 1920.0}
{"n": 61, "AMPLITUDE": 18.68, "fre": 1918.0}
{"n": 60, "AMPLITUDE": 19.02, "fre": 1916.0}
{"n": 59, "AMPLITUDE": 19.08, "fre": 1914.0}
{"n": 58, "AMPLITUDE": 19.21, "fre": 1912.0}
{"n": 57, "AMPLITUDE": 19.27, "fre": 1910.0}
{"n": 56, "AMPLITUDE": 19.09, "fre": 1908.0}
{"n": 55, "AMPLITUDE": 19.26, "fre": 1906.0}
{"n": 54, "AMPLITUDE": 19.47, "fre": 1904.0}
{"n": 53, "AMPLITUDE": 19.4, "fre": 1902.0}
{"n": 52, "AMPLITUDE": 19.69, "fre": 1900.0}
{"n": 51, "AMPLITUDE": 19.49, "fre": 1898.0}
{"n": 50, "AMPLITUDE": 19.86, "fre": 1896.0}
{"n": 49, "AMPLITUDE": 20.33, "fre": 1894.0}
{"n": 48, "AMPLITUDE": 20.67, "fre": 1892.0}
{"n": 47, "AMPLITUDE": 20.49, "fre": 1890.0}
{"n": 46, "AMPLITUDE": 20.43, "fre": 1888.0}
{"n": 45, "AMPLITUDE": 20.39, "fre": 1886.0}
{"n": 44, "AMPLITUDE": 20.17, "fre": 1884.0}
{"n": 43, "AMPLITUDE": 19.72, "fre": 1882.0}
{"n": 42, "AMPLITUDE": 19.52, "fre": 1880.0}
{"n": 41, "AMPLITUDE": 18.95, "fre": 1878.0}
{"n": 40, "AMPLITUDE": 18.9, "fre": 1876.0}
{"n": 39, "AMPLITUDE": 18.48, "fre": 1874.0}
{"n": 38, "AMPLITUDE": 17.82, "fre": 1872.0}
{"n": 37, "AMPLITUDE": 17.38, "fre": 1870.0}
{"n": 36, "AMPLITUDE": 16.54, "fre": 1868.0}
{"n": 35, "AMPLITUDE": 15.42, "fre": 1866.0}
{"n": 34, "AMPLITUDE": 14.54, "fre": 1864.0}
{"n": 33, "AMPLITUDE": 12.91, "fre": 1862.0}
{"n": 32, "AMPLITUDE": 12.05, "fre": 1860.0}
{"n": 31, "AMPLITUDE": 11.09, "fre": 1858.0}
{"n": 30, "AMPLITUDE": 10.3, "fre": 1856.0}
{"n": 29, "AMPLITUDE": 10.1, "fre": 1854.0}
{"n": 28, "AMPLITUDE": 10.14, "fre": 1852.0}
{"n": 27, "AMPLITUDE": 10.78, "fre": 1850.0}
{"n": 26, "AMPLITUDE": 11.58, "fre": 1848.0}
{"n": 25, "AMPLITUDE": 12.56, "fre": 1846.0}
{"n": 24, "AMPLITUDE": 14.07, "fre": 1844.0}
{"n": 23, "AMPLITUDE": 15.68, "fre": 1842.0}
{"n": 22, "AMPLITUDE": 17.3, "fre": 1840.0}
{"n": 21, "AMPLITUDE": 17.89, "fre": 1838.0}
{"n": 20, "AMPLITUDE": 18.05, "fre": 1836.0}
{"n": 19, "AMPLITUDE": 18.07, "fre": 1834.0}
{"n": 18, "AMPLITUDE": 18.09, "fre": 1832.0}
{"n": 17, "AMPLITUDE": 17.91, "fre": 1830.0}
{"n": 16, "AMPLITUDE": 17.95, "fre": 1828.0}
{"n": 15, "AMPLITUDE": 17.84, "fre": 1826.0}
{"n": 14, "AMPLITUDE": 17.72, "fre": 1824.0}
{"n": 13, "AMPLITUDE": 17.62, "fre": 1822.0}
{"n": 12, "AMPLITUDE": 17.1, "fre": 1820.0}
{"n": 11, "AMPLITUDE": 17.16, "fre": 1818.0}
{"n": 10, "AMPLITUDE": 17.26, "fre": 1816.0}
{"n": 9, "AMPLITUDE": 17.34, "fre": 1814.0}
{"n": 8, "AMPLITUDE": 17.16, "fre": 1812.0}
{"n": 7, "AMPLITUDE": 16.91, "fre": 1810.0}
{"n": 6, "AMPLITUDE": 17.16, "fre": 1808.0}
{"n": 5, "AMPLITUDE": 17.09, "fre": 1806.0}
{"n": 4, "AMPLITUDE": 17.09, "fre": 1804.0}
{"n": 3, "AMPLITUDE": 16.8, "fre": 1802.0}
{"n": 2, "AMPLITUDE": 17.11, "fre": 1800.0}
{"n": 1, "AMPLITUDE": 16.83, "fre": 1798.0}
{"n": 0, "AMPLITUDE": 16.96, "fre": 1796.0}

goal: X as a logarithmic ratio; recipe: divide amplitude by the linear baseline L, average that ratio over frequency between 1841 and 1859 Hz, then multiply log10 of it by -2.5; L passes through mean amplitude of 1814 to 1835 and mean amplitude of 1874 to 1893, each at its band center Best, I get 0.49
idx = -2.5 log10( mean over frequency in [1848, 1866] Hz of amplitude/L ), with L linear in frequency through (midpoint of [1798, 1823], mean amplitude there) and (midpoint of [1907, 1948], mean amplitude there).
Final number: 0.45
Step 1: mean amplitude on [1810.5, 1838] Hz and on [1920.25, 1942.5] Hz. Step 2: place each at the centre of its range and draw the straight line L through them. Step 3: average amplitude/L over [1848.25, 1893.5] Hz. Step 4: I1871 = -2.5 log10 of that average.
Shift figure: 0.11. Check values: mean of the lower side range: 17.6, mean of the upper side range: 18.4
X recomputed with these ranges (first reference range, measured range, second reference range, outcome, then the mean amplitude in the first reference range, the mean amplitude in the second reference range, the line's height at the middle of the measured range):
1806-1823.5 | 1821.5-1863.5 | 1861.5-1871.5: 0.119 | 17.2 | 15.6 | 16.4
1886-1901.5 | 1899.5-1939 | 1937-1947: 0.023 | 20.1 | 18.4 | 19.2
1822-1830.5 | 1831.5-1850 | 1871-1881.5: 0.162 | 17.8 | 18.8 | 18.1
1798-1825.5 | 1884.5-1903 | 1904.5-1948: -0.107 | 17.2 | 18.6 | 18.2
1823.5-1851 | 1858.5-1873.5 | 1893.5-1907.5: 0.165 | 16.1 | 19.6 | 17.7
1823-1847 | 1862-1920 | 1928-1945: -0.069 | 16.9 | 18.3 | 17.7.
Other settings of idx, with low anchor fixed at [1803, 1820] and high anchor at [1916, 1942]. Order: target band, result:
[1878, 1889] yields -0.12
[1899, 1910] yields -0.07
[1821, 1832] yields -0.03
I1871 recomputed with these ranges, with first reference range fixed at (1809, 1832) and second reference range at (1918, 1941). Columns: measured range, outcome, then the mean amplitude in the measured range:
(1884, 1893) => -0.136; 20.5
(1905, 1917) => -0.054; 19.2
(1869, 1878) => -0.019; 18.2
